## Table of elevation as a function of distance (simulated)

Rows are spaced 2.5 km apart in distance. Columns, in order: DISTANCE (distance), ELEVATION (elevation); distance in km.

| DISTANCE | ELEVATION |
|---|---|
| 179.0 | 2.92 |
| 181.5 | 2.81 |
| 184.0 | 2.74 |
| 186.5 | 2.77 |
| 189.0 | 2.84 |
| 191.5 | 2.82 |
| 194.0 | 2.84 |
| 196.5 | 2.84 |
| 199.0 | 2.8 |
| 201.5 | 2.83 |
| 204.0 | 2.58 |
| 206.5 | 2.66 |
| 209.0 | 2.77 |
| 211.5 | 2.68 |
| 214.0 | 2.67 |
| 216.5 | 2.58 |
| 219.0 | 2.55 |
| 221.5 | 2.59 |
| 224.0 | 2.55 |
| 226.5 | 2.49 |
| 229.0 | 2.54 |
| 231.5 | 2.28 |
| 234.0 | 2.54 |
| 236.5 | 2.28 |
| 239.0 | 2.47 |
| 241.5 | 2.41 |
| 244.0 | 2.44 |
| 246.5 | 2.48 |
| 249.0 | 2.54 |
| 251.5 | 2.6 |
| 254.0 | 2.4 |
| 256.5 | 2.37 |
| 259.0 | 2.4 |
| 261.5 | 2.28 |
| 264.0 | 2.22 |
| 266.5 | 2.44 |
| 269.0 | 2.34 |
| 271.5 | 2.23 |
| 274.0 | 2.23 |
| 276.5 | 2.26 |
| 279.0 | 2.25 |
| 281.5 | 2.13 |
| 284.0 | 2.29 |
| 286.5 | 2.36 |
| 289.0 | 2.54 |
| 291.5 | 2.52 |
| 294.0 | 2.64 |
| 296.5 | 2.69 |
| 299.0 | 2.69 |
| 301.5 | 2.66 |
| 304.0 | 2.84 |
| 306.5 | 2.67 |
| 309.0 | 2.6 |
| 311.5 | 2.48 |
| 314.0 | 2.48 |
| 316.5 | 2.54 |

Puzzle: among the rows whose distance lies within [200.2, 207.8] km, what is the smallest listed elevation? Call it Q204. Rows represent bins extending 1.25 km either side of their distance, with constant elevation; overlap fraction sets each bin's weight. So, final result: 2.58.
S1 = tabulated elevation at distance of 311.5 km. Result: 2.48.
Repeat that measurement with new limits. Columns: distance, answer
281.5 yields 2.13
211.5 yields 2.68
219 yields 2.55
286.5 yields 2.36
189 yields 2.84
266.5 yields 2.44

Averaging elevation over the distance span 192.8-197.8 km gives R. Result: 2.84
